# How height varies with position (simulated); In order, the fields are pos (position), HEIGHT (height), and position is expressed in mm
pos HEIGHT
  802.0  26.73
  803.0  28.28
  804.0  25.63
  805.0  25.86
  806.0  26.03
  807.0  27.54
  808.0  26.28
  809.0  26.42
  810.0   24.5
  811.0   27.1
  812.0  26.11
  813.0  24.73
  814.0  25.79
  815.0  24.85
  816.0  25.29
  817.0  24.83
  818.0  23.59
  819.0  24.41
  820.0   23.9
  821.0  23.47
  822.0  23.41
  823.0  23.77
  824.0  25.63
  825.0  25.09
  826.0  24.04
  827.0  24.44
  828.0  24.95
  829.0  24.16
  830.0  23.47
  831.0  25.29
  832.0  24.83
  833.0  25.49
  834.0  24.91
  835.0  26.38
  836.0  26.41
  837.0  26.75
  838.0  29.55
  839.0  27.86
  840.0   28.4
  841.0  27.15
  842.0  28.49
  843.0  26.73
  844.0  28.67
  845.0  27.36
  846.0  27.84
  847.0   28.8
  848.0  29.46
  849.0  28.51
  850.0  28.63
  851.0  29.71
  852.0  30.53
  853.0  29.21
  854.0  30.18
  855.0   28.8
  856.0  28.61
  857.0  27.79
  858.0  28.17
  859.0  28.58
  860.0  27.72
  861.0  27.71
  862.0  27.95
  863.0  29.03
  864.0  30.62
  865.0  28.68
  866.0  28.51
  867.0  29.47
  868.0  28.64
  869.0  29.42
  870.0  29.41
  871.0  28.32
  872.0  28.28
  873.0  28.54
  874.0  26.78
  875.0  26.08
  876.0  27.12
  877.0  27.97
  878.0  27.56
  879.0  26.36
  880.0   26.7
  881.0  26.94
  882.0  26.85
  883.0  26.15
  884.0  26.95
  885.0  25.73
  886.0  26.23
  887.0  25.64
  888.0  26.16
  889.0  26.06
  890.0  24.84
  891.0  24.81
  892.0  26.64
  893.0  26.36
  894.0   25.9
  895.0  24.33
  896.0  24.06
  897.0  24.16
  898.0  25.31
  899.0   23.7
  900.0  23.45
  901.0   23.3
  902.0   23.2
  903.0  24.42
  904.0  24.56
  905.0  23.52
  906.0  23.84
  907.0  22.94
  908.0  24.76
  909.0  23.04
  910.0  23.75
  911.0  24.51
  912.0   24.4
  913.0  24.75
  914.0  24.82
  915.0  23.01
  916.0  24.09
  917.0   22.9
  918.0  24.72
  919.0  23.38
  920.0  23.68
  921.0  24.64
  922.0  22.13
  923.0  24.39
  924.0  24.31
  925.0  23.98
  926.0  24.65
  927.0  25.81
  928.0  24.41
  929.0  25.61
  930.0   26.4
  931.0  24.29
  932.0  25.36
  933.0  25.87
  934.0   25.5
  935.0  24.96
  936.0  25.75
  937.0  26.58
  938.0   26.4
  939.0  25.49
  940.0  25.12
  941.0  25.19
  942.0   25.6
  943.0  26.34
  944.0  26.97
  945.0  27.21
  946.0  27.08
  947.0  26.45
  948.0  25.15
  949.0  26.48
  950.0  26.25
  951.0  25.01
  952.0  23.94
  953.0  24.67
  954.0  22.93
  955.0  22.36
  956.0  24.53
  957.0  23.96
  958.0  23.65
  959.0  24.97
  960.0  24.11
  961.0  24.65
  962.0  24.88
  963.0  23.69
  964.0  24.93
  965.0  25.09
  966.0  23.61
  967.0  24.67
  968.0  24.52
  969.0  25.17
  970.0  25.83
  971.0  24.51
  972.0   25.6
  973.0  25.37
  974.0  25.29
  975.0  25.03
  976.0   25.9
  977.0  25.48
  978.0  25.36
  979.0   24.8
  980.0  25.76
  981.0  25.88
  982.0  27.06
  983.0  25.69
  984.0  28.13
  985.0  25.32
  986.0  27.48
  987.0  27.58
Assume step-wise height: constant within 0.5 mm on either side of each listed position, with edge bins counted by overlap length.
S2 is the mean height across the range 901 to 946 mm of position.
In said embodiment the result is 24.7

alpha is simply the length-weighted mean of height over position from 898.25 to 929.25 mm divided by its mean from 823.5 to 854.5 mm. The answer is 0.9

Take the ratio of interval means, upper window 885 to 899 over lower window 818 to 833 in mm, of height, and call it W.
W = 1.04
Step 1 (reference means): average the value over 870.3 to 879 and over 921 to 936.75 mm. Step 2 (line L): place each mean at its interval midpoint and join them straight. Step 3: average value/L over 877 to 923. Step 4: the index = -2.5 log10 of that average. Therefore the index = 0.06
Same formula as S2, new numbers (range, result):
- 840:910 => 26.9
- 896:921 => 23.9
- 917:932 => 24.4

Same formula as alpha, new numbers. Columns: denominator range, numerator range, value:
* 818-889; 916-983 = 0.92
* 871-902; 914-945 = 0.96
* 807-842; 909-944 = 0.97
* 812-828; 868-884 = 1.12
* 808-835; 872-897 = 1.06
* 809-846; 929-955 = 1.00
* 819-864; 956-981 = 0.92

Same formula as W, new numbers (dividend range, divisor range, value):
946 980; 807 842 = 0.98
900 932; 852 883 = 0.86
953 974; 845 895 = 0.88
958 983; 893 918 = 1.04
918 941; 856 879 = 0.88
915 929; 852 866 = 0.84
